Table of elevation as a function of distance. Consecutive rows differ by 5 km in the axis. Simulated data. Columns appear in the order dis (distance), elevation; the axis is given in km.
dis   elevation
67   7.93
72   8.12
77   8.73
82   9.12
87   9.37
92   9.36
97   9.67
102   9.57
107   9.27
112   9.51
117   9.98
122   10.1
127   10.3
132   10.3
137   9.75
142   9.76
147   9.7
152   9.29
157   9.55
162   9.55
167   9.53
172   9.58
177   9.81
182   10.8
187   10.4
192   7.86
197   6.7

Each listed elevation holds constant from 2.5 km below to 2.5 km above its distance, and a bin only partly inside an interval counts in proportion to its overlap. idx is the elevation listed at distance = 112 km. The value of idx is 9.51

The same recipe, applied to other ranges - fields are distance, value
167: 9.53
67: 7.93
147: 9.7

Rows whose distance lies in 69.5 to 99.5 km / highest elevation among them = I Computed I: 9.67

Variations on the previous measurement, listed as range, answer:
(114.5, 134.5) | 10.3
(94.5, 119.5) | 9.98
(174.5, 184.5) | 10.8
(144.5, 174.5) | 9.7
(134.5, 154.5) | 9.76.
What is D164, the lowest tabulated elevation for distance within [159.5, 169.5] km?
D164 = 9.53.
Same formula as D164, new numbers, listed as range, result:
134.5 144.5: 9.75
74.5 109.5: 8.73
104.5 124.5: 9.27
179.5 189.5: 10.4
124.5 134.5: 10.3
